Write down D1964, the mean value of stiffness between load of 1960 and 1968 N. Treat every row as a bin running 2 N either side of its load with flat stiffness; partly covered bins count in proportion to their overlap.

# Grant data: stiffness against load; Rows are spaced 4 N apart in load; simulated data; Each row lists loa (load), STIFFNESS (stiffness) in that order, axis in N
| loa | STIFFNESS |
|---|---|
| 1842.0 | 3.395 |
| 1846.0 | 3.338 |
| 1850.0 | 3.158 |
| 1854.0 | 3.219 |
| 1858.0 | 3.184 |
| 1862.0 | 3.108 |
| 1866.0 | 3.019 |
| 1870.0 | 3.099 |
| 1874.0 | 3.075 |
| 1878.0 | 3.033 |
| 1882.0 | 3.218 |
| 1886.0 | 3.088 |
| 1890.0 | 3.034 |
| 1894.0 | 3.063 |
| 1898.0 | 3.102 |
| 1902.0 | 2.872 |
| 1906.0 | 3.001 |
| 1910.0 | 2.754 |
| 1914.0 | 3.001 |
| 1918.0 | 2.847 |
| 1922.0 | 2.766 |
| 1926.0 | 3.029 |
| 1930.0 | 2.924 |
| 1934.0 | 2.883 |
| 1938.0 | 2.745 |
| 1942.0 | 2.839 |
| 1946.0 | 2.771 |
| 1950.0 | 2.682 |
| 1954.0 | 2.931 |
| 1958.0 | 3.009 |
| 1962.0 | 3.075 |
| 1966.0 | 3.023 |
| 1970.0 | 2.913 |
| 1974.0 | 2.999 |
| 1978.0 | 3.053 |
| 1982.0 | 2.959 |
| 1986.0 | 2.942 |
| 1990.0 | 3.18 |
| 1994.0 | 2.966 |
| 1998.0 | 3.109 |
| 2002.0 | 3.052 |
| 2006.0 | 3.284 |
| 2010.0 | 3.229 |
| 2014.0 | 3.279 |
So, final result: 3.05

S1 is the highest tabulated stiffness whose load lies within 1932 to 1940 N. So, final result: 2.883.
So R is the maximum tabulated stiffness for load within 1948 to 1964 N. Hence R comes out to 3.075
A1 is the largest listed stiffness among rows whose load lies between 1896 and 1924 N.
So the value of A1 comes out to 3.102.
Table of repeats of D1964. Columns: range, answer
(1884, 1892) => 3.06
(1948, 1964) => 2.92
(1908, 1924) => 2.84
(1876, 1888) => 3.11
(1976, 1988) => 2.98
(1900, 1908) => 2.94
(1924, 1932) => 2.98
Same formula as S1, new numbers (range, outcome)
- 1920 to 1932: 3.029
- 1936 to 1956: 2.931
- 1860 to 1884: 3.218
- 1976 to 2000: 3.18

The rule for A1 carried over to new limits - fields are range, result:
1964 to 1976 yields 3.023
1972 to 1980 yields 3.053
